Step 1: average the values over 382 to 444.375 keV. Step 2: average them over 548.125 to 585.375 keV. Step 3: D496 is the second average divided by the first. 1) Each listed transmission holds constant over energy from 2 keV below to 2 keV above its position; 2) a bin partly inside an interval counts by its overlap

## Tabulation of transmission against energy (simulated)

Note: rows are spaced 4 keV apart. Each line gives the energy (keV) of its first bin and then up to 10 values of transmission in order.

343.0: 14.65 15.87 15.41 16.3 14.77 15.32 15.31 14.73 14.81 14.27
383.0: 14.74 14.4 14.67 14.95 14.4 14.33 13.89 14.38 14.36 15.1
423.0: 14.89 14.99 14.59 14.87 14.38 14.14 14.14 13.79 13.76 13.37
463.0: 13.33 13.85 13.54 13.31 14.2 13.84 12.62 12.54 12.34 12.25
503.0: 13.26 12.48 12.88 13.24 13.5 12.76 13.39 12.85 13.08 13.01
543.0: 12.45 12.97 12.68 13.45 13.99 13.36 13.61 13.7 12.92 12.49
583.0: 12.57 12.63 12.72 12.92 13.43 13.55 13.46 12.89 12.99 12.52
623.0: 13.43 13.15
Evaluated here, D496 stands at 0.91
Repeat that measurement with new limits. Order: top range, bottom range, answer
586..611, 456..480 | 0.97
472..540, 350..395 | 0.87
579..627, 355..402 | 0.88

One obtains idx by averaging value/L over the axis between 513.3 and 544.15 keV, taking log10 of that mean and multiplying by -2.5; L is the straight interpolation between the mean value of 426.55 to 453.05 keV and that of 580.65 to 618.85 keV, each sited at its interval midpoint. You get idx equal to 0.05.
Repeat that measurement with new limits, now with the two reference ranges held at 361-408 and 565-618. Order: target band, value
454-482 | 0.03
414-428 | -0.04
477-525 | 0.06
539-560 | 0.03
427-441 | -0.03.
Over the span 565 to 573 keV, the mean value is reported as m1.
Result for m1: 13.7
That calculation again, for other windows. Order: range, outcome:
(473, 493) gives 13.3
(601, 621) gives 13.1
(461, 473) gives 13.6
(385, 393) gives 14.5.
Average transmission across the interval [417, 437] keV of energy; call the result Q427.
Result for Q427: 14.9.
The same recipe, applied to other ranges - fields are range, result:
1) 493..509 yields 12.6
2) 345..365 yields 15.5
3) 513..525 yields 13.2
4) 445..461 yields 13.8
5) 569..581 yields 13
